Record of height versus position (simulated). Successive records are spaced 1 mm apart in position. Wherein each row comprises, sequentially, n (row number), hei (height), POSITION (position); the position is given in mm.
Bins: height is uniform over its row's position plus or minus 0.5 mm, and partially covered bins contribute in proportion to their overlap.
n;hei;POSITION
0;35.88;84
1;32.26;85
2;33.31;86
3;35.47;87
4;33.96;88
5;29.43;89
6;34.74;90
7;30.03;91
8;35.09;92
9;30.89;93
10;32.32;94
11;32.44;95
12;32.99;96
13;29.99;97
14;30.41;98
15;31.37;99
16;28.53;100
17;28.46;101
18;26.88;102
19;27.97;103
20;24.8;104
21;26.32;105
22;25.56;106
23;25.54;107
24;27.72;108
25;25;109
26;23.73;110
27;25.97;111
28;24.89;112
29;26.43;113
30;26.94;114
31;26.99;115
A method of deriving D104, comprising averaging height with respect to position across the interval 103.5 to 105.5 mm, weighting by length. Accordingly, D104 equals 25.6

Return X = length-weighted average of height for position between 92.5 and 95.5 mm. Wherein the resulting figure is 31.9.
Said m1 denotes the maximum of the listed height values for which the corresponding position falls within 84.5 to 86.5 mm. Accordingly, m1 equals 33.31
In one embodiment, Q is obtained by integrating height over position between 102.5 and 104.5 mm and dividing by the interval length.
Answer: 26.4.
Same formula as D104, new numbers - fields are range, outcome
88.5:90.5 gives 32.1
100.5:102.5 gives 27.7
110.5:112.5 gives 25.4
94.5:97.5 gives 31.8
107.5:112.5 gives 25.5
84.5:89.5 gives 32.9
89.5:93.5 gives 32.7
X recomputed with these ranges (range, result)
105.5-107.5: 25.5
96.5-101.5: 29.8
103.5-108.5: 26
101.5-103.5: 27.4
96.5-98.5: 30.2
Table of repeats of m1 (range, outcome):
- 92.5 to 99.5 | 32.99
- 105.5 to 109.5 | 27.72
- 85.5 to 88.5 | 35.47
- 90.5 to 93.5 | 35.09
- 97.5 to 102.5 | 31.37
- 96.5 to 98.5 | 30.41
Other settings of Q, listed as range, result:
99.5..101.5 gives 28.5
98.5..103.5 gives 28.6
